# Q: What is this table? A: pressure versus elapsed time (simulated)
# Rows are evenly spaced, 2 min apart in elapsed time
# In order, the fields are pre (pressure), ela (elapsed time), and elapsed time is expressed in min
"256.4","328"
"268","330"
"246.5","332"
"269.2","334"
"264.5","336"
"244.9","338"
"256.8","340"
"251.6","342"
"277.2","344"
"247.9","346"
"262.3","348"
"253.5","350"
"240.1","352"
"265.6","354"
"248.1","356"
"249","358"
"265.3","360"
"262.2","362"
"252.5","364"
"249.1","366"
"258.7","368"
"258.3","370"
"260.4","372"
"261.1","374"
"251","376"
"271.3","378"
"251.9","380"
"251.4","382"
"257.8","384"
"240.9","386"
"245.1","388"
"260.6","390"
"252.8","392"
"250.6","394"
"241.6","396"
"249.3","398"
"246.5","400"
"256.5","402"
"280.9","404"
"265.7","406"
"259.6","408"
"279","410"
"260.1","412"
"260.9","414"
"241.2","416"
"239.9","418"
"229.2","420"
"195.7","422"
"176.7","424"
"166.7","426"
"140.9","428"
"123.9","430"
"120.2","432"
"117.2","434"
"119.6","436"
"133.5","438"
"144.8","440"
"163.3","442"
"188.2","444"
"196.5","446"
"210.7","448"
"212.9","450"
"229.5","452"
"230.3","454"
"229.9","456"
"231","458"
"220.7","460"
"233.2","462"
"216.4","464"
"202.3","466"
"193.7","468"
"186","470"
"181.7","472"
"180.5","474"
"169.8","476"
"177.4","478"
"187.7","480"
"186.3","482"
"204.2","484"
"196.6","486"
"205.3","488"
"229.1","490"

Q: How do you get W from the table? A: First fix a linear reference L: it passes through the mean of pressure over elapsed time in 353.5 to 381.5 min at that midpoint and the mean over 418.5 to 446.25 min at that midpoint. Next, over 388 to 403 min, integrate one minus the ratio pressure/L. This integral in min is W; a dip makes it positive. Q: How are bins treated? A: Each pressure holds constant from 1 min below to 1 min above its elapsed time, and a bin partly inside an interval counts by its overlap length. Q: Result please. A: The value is -2.5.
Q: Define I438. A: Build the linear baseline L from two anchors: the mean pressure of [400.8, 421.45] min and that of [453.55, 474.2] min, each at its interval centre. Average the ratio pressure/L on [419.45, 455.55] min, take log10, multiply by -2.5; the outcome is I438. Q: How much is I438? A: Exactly 0.32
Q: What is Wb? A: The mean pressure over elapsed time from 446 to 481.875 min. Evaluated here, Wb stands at 205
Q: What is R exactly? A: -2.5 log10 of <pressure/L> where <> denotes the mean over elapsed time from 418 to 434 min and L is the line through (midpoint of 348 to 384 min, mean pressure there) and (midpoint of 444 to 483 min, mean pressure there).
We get 0.32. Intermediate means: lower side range 256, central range 166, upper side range 204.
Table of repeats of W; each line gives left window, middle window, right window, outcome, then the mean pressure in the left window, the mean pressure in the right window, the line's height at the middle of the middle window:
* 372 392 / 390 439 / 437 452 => 1.3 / 255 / 182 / 217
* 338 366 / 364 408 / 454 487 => -2.9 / 256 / 201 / 240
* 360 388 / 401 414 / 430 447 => -4.4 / 256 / 146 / 199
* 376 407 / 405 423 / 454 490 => -0.6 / 255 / 202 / 240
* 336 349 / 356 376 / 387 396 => -0.2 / 257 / 251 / 254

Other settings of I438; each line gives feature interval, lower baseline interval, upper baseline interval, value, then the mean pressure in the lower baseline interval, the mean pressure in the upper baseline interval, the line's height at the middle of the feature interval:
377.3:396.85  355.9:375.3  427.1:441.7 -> -0.164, 257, 130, 217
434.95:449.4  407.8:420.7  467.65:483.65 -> 0.305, 253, 183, 221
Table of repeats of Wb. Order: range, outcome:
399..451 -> 201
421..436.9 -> 145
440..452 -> 193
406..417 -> 261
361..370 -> 256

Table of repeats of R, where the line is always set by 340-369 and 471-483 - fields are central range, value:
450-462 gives -0.176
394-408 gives -0.132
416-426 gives 0.032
